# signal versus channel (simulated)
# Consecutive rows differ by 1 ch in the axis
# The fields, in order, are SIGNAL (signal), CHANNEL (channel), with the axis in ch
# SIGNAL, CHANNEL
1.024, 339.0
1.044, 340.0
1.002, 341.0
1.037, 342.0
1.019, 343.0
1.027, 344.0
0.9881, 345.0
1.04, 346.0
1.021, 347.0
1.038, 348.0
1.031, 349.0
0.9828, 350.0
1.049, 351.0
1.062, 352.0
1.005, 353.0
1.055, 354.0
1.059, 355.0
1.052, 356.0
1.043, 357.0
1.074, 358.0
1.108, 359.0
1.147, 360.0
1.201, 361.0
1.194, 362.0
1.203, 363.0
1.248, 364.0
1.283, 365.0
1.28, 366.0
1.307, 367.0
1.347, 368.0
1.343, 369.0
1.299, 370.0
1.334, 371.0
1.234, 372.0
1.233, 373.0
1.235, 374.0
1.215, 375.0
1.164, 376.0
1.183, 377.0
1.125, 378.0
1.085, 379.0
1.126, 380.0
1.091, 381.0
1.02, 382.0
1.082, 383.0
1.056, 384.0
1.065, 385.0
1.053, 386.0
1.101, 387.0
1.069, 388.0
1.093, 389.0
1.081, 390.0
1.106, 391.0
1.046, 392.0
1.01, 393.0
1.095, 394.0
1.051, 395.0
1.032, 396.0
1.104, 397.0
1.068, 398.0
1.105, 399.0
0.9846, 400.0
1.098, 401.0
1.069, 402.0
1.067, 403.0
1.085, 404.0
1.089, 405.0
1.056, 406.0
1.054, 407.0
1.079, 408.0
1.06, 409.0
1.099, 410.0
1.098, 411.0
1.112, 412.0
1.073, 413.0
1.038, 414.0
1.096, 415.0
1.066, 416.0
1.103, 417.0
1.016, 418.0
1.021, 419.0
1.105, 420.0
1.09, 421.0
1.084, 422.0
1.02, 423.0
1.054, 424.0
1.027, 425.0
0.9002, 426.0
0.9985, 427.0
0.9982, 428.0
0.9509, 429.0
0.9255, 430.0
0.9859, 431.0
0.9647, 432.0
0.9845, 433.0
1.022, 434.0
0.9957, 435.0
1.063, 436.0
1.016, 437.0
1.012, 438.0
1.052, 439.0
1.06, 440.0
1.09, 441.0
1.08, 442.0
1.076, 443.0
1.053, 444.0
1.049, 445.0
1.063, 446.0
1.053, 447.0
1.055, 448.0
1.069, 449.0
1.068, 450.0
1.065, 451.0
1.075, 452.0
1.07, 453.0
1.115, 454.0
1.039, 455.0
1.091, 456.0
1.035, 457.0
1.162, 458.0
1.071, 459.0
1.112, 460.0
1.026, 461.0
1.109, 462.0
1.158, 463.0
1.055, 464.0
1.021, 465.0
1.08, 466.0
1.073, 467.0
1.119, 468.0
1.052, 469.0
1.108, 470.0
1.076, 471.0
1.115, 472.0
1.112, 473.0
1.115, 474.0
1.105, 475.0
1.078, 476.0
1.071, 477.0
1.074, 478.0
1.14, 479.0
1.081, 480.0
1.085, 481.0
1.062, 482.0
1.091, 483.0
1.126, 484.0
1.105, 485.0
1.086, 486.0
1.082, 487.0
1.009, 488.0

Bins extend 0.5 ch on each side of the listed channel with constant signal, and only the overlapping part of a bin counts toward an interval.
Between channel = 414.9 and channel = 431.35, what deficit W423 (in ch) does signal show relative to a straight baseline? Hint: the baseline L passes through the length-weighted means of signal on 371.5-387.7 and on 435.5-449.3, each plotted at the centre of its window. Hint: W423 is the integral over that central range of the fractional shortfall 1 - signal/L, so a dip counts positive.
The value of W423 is 0.8 ch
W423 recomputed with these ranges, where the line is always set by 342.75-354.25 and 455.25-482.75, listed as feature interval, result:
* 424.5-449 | 1.16 ch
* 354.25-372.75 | -3.09 ch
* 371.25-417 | -1.94 ch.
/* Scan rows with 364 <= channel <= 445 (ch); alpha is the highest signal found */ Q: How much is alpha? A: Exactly 1.347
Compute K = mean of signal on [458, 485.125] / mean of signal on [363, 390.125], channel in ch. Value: 0.93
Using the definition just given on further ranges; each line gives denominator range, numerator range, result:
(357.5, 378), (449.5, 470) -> 0.88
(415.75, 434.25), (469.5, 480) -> 1.08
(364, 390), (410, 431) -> 0.88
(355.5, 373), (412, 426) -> 0.87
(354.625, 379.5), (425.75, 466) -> 0.87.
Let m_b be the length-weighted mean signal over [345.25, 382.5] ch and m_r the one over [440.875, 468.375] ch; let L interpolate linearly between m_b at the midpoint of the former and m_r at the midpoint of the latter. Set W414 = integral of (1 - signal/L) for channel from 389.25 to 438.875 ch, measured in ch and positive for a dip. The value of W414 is 2.8 ch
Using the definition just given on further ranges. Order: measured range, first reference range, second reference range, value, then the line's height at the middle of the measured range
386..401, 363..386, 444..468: 1.3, 1.17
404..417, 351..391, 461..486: 0.6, 1.13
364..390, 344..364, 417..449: -2.8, 1.06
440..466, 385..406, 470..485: 0.3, 1.09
